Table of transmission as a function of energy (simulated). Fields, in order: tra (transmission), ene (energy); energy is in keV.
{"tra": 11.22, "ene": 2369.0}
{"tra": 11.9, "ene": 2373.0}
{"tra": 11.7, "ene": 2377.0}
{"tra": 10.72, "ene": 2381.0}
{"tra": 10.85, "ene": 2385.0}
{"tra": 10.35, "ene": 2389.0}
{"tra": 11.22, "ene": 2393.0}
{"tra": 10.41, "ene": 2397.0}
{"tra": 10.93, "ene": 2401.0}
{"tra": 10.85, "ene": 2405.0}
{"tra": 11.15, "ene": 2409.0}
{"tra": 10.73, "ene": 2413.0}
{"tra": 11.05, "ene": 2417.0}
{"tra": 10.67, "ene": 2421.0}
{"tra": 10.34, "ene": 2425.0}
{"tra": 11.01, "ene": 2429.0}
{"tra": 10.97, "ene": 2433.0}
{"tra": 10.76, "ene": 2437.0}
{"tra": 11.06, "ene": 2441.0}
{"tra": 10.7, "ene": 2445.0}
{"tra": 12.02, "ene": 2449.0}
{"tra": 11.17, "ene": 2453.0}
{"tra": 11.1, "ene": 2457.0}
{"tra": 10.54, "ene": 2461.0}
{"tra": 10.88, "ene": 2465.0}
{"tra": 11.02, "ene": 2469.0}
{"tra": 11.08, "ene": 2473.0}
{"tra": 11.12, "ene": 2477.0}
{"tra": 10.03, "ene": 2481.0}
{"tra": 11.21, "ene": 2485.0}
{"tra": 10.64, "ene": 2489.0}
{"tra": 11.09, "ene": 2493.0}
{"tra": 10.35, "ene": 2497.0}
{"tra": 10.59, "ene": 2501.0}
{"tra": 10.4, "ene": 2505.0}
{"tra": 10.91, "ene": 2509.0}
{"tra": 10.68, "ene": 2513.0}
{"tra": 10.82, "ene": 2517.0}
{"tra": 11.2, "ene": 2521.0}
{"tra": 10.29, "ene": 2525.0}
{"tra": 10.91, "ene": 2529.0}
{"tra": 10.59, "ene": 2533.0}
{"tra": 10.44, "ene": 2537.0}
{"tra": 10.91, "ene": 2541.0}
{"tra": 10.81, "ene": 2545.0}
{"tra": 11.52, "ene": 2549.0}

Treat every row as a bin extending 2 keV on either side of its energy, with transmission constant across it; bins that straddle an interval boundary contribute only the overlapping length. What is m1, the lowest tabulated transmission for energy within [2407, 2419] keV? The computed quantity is 10.73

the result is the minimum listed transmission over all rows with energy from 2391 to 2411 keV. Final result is 10.41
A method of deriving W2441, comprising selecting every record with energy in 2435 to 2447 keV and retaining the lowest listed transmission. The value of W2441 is 10.7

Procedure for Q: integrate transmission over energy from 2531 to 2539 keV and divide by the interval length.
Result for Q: 10.5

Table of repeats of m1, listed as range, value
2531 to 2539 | 10.44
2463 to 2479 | 10.88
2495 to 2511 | 10.35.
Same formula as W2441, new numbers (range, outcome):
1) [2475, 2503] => 10.03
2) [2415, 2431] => 10.34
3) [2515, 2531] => 10.29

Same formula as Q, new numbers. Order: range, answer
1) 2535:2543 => 10.7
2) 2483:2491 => 10.9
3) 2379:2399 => 10.7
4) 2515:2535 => 10.8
